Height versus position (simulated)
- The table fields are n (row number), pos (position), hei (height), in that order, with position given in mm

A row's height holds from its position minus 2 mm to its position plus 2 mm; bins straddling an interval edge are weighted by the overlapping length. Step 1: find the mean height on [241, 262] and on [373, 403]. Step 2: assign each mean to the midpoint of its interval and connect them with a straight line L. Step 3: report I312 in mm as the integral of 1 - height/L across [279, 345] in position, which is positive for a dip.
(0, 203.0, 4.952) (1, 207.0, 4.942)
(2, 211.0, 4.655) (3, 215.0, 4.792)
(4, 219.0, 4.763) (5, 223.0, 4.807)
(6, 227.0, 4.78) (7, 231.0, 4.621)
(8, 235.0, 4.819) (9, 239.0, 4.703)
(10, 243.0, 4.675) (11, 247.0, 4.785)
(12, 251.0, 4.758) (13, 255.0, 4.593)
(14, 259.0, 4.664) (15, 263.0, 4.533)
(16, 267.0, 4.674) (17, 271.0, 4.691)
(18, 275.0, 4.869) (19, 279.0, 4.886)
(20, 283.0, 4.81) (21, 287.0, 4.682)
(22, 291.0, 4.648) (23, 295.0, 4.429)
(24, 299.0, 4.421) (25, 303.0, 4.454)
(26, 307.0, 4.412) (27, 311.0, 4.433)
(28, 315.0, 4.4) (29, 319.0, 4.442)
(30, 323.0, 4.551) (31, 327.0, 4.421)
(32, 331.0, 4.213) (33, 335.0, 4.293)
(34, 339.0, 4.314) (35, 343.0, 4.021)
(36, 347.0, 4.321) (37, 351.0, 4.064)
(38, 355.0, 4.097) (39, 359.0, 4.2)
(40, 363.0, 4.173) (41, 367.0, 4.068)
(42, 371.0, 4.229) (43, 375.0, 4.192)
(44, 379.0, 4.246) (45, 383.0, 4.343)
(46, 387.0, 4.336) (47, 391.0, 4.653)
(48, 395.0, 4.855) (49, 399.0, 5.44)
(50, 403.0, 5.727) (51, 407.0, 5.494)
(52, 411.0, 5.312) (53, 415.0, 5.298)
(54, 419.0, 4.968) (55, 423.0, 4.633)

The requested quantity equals 3.2 mm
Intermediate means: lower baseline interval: 4.69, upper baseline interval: 4.66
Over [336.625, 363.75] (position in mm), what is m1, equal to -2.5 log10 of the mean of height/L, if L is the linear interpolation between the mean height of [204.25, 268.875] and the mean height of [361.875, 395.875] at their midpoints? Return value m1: 0.061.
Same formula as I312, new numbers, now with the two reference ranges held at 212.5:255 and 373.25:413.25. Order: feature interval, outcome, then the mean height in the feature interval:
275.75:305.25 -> 0.98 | 4.63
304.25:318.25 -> 1.12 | 4.42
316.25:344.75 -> 2.90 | 4.33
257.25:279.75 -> 0.27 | 4.71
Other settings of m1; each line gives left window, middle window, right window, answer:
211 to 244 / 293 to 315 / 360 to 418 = 0.074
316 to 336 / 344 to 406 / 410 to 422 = 0.078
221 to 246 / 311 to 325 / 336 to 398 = -0.001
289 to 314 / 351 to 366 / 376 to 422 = 0.149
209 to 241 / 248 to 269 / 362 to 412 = 0.019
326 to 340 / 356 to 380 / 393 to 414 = 0.157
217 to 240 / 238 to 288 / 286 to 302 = -0.020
